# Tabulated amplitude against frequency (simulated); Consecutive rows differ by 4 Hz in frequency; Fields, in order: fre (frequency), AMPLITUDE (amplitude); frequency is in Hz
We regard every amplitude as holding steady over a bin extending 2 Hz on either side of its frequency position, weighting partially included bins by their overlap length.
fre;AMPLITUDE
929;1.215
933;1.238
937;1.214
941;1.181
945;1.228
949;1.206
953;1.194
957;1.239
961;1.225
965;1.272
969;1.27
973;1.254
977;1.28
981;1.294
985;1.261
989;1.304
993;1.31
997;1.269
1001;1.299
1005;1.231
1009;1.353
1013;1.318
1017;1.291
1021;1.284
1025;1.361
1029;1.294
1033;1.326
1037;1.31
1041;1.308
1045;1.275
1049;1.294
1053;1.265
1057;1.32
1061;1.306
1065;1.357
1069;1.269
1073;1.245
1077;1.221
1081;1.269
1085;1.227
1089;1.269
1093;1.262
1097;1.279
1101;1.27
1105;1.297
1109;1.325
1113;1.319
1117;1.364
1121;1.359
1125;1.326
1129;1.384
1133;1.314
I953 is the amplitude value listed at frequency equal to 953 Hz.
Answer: 1.194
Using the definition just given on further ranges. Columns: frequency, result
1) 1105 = 1.297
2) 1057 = 1.32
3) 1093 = 1.262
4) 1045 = 1.275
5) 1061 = 1.306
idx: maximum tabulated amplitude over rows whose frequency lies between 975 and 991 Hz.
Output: 1.304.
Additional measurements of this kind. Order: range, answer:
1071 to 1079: 1.245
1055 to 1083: 1.357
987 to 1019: 1.353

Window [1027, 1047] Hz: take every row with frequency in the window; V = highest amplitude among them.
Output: 1.326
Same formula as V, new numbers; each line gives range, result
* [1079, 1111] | 1.325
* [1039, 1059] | 1.32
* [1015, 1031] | 1.361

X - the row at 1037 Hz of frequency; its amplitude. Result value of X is 1.31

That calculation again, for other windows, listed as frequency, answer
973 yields 1.254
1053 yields 1.265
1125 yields 1.326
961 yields 1.225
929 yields 1.215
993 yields 1.31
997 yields 1.269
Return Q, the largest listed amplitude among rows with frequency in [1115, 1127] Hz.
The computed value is 1.364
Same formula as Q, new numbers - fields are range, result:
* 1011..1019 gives 1.318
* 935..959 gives 1.239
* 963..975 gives 1.272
